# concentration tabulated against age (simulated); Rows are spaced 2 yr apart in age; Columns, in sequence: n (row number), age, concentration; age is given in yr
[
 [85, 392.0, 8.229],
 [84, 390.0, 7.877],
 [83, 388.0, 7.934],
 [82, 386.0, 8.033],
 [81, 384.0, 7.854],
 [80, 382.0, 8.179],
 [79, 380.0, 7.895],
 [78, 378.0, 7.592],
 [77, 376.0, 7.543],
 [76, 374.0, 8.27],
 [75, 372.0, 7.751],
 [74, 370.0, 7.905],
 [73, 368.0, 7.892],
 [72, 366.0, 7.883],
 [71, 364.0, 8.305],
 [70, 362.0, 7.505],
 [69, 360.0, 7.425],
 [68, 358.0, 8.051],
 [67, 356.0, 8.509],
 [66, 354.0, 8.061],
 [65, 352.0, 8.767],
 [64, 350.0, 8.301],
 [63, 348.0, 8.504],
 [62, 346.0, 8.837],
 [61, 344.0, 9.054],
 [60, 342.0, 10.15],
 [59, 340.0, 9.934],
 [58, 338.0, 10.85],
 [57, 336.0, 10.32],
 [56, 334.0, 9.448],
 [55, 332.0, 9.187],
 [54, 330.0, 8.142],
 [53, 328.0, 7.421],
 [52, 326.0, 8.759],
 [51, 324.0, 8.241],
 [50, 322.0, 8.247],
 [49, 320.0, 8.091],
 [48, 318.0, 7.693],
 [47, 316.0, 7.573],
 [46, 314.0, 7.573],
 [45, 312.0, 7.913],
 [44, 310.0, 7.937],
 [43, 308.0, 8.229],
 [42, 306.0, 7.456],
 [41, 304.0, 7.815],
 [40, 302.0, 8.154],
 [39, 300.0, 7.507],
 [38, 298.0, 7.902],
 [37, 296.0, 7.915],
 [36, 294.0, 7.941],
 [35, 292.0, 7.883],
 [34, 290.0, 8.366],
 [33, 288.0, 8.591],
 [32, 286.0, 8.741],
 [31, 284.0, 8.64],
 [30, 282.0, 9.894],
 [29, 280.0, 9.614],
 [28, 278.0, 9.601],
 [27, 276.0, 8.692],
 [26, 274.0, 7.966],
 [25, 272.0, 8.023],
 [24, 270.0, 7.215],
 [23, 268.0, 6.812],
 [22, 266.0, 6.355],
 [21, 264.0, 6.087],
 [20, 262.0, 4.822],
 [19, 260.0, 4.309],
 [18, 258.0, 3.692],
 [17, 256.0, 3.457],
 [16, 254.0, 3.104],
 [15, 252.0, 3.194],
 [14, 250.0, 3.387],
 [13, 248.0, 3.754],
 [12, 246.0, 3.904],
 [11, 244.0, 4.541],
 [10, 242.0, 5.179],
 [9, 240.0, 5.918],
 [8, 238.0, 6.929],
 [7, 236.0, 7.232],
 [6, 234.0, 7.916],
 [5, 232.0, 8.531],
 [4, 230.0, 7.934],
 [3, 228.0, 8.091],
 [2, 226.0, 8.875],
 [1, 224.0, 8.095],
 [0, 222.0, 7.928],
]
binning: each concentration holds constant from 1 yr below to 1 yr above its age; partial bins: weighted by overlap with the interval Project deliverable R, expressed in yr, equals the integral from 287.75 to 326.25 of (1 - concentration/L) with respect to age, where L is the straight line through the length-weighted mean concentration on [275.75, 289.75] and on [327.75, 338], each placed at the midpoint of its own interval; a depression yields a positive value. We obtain 5.0 yr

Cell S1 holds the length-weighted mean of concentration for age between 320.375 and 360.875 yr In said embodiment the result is 8.8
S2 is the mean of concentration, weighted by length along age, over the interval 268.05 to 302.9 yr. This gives 8.35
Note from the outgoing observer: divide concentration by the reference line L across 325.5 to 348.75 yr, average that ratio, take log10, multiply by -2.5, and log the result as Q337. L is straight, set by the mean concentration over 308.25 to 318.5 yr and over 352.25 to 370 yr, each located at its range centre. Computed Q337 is -0.17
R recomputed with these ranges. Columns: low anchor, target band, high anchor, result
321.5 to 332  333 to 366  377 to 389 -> -2.94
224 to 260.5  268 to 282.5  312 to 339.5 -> -3.68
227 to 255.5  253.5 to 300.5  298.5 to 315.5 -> -2.47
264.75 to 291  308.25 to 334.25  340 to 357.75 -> 1.47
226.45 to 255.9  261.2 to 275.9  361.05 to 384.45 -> -1.80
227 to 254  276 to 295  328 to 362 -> -4.55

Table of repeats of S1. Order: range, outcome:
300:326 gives 7.93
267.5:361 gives 8.43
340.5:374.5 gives 8.33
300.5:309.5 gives 7.89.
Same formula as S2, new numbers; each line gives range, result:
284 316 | 8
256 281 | 6.79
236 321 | 6.87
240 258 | 3.92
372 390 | 7.9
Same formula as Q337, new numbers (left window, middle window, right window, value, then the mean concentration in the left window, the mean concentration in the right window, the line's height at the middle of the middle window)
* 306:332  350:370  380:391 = -0.01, 8.01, 7.97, 7.98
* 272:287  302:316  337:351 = 0.17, 8.95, 9.38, 9.15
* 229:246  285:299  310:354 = -0.05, 6.6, 8.68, 7.8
